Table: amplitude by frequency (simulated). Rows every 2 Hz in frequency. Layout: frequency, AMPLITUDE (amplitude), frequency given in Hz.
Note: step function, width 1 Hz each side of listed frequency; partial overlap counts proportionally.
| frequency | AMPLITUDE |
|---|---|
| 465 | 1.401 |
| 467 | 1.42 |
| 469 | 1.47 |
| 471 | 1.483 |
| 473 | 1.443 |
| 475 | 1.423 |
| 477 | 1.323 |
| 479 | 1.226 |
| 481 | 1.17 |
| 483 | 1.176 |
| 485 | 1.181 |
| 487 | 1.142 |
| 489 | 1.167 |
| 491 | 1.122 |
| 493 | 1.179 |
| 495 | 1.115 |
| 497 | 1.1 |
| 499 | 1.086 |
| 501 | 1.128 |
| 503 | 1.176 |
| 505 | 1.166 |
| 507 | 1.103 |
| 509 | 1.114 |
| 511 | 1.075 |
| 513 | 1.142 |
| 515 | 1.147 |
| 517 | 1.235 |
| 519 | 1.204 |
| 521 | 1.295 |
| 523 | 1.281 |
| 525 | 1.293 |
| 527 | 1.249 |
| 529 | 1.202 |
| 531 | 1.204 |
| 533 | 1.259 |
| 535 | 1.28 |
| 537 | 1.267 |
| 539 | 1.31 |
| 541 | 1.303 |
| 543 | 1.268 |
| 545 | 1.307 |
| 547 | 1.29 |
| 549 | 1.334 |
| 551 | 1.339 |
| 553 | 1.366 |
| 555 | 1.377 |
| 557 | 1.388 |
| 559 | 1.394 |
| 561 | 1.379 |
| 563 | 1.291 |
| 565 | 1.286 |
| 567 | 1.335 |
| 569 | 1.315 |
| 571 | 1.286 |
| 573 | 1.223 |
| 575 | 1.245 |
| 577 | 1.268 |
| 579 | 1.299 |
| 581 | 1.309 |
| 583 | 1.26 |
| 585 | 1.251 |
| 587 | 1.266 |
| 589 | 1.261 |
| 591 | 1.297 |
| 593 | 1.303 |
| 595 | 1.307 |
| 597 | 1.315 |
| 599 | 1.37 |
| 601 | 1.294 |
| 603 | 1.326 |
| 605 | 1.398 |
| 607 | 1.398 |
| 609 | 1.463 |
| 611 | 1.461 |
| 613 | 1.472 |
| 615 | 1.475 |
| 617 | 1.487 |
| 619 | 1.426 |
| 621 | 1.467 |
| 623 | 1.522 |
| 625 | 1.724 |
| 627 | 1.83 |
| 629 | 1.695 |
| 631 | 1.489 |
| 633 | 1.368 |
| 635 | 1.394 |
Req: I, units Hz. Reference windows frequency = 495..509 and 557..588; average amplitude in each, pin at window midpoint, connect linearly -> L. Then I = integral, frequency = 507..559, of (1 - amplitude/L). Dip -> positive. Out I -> -2.56 Hz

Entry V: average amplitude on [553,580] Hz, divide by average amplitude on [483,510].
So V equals 1.16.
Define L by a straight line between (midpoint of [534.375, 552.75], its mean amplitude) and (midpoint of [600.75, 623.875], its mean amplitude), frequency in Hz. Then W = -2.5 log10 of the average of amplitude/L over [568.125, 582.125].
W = 0.071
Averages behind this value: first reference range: 1.3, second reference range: 1.44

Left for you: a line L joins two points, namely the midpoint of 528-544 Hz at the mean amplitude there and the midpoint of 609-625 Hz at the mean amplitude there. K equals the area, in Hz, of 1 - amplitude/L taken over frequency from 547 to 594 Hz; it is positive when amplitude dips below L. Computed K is 1.7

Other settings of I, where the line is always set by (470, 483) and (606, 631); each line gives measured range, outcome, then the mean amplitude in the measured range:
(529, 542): 1.4 Hz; 1.27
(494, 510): 2.9 Hz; 1.12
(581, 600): 2.5 Hz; 1.29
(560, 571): 1.1 Hz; 1.32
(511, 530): 2.4 Hz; 1.22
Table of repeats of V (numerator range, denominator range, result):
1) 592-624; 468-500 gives 1.14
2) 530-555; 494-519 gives 1.14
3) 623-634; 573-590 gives 1.27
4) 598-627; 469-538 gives 1.20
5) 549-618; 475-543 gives 1.12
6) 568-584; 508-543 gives 1.04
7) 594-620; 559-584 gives 1.08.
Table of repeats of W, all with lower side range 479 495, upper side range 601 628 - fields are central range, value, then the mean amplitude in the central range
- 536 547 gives 0.010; 1.29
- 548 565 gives -0.011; 1.35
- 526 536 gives 0.032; 1.24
